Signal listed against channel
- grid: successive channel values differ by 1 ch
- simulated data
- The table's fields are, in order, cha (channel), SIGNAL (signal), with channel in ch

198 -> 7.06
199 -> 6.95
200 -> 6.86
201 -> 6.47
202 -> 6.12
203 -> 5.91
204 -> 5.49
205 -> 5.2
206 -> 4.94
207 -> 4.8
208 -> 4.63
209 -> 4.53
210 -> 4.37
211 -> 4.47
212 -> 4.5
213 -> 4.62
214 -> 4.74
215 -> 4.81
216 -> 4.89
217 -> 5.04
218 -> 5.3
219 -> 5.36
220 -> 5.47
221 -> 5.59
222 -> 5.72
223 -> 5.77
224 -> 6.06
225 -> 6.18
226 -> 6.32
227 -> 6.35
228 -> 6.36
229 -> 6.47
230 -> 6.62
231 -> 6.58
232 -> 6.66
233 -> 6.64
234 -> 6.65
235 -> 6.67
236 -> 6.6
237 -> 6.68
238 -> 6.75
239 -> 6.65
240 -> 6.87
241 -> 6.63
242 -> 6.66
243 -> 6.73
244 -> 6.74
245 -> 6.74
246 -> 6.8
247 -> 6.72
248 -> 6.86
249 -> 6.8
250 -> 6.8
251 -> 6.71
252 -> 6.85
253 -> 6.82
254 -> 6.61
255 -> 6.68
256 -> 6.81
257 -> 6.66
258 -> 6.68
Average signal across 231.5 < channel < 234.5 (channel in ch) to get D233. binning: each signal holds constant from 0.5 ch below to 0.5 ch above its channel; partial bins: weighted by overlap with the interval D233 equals 6.65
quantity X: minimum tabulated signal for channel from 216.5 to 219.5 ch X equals 5.04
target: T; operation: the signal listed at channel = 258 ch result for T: 6.68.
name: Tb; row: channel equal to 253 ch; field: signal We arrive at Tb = 6.82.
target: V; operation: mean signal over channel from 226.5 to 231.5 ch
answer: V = 6.48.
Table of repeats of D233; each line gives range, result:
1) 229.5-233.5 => 6.62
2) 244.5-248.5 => 6.78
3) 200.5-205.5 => 5.84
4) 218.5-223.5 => 5.58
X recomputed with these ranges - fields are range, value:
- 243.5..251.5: 6.71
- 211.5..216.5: 4.5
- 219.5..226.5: 5.47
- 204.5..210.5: 4.37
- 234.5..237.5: 6.6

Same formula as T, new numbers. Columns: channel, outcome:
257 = 6.66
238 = 6.75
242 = 6.66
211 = 4.47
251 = 6.71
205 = 5.2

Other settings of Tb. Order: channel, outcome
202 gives 6.12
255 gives 6.68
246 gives 6.8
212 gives 4.5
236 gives 6.6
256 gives 6.81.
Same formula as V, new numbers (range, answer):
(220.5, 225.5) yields 5.86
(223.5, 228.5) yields 6.25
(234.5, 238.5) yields 6.67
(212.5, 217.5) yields 4.82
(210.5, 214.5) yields 4.58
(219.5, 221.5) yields 5.53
